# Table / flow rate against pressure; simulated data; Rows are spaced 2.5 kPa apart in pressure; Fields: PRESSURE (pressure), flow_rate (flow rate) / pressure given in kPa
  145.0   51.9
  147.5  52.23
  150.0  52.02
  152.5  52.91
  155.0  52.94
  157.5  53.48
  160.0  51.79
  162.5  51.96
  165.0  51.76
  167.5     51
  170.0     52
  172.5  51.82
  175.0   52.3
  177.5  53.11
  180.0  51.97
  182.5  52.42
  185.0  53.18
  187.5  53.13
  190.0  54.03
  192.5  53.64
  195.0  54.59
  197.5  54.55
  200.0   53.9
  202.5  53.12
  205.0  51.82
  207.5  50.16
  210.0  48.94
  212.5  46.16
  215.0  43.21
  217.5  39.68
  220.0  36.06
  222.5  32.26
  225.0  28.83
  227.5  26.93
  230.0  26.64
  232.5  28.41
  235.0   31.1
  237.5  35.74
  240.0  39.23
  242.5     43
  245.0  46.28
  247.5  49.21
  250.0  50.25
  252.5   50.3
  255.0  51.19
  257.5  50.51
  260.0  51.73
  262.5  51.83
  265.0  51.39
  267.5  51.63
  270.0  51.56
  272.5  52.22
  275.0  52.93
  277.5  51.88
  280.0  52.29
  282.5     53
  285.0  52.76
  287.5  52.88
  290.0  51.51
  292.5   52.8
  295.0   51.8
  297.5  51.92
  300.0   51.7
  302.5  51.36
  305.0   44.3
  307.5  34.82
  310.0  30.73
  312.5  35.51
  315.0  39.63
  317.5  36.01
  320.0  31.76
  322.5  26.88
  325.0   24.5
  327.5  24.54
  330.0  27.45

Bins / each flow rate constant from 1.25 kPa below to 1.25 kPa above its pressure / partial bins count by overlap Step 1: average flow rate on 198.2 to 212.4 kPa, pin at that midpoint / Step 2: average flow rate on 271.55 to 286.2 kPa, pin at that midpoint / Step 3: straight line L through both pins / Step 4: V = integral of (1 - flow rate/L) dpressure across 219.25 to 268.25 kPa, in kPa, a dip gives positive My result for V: 9.8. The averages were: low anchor 51.3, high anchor 52.5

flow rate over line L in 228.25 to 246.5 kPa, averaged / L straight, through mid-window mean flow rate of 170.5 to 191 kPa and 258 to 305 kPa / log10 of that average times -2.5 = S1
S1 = 0.41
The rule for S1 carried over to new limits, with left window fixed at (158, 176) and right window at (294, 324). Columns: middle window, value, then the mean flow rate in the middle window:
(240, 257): -0.06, 47.8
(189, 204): -0.09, 53.9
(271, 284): -0.22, 52.5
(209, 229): 0.26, 37.5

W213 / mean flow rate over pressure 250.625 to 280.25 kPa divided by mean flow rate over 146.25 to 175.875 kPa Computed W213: 0.99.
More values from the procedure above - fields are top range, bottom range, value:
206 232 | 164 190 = 0.72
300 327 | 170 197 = 0.68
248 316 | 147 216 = 0.94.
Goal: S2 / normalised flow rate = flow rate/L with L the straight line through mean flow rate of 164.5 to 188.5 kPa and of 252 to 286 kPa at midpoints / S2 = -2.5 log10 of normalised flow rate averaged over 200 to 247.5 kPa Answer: 0.29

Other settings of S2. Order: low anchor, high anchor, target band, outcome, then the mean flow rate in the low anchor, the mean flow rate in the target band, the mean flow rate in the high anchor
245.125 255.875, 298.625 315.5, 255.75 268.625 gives -0.074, 49.8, 51.4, 41.3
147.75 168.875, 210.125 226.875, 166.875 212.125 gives -0.173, 52.2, 52.4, 38.1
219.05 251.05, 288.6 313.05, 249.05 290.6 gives -0.243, 36.4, 51.8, 46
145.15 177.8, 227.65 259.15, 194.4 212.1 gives -0.117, 52.2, 52.1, 41.4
